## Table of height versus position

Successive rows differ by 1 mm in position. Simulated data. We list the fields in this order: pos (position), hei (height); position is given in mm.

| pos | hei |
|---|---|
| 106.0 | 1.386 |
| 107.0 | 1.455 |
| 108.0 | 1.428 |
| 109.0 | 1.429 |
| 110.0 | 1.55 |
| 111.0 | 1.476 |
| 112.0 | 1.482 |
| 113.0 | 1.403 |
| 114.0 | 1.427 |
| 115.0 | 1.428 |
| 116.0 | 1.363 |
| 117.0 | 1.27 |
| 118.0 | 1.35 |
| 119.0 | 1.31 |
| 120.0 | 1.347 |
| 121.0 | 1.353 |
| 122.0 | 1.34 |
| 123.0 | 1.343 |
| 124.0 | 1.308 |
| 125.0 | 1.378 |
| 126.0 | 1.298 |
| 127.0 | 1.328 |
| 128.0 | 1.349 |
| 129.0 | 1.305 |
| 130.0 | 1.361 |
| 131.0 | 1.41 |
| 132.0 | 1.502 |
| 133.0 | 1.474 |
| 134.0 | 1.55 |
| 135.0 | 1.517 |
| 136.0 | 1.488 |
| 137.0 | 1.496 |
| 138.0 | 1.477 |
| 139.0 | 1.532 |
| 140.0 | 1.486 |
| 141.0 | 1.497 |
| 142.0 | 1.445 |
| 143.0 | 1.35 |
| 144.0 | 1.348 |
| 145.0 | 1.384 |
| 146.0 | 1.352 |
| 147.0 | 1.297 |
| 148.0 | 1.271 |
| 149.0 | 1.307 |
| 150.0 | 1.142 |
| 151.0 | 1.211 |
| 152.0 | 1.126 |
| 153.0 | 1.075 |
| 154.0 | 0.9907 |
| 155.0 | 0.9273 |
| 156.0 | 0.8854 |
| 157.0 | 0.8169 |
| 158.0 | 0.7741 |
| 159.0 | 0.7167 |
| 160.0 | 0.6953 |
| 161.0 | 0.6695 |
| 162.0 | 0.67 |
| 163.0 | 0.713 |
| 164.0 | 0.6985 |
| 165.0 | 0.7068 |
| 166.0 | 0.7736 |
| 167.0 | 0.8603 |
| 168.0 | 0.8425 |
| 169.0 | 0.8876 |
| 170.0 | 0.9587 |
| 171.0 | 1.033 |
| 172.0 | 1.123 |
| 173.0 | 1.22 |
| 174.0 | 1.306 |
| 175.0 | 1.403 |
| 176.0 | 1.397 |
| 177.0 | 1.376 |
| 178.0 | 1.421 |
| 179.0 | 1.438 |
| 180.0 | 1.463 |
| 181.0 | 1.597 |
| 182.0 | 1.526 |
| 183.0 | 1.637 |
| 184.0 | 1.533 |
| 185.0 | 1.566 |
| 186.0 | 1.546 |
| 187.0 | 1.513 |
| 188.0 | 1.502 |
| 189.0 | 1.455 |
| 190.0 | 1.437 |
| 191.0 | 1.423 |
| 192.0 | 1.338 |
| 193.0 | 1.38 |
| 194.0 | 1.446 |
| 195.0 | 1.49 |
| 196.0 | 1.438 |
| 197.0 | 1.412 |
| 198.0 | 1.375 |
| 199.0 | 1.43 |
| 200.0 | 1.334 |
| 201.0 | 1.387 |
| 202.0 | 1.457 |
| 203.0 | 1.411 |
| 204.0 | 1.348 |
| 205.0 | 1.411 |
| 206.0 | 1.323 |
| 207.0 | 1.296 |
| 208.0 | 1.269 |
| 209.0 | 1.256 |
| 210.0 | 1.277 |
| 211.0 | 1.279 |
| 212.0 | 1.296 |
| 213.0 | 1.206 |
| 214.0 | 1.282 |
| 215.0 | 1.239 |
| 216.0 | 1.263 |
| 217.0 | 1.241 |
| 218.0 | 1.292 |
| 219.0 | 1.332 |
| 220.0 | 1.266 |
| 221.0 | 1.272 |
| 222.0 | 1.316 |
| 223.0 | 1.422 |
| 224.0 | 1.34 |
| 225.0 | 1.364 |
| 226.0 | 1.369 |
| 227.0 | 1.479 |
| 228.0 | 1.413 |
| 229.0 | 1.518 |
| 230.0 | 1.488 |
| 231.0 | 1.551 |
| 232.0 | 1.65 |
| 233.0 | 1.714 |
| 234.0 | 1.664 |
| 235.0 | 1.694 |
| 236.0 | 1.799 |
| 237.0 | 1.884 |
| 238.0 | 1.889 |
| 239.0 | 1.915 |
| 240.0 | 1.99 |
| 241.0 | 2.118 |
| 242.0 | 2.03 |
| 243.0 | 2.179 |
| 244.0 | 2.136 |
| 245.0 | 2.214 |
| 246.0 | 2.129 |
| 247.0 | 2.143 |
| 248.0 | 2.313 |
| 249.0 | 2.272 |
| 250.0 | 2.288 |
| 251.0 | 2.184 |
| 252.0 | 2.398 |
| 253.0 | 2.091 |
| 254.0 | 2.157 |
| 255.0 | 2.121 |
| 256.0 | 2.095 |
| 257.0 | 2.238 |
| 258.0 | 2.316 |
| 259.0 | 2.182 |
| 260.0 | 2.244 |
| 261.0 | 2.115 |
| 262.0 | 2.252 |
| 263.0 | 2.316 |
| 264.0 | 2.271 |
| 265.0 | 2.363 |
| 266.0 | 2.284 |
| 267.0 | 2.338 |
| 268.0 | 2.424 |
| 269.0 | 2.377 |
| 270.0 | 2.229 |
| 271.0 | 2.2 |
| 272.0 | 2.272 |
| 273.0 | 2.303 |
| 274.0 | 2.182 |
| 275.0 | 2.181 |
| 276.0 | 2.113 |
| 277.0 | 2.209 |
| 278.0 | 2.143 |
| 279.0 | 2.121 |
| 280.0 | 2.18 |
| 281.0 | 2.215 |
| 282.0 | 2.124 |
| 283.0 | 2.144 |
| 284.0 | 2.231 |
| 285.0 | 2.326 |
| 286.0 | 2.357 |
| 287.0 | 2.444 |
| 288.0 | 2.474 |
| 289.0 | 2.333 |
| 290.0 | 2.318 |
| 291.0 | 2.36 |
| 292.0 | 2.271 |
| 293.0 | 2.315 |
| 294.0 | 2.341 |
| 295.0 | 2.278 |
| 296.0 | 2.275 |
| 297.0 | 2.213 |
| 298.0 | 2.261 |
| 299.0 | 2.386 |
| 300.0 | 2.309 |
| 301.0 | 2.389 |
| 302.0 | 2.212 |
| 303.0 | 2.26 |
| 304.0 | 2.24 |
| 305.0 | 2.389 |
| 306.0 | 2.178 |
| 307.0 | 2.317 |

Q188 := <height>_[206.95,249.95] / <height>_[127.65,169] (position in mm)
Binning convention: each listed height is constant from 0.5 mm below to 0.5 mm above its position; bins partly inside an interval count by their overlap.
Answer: 1.40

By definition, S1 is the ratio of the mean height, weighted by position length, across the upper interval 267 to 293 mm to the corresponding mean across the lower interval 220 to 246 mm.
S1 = 1.33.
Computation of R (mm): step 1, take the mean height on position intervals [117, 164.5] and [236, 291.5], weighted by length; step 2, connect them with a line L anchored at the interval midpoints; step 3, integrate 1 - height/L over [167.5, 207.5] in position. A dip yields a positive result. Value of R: 5.7 mm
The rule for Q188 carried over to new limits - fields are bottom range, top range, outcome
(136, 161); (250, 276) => 1.89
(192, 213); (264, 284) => 1.64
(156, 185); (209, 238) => 1.32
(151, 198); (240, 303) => 1.90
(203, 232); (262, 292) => 1.69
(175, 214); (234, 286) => 1.54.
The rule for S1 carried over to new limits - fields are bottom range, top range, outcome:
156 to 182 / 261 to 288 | 2.19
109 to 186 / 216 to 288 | 1.59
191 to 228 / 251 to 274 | 1.67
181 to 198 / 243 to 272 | 1.51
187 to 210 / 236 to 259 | 1.53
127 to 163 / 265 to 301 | 1.86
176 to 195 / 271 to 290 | 1.52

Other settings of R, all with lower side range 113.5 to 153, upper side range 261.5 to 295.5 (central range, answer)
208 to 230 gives 6.71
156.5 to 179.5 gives 8.89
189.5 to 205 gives 3.15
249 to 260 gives -0.46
